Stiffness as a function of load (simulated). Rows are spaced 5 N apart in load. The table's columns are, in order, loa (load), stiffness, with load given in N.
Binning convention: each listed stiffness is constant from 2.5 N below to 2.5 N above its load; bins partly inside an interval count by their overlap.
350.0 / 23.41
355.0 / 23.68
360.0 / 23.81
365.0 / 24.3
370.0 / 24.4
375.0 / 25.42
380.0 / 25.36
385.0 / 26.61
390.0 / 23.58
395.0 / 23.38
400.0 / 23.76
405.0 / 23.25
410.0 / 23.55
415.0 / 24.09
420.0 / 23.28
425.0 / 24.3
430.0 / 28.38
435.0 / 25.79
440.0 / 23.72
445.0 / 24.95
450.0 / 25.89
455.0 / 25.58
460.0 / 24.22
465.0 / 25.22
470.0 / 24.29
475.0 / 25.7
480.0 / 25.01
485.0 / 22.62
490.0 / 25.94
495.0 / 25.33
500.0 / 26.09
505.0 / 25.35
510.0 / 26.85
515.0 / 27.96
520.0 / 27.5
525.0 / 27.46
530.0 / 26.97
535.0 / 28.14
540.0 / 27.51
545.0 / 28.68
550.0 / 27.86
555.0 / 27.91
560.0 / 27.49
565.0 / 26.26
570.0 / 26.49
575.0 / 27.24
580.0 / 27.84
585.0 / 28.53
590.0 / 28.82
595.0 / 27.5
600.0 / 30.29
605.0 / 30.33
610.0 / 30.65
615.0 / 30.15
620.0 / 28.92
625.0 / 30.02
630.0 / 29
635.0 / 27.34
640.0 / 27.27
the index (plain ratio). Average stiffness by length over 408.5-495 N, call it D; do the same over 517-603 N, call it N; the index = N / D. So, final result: 1.12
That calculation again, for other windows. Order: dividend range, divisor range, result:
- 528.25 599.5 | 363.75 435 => 1.13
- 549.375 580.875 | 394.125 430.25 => 1.13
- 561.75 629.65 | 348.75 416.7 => 1.19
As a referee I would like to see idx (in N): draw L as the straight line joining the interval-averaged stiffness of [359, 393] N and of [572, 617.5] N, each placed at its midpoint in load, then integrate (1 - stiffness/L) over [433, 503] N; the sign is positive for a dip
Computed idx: 4.08 N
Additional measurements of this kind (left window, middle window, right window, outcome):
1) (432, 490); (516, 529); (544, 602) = -0.47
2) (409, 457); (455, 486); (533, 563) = 1.49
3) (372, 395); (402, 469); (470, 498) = 0.49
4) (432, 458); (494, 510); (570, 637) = 0.44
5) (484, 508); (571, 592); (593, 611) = 0.62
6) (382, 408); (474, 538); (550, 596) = 0.11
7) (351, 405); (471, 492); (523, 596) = 1.18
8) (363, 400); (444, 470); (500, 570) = 0.86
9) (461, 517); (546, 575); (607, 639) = 0.20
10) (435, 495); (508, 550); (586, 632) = -1.12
